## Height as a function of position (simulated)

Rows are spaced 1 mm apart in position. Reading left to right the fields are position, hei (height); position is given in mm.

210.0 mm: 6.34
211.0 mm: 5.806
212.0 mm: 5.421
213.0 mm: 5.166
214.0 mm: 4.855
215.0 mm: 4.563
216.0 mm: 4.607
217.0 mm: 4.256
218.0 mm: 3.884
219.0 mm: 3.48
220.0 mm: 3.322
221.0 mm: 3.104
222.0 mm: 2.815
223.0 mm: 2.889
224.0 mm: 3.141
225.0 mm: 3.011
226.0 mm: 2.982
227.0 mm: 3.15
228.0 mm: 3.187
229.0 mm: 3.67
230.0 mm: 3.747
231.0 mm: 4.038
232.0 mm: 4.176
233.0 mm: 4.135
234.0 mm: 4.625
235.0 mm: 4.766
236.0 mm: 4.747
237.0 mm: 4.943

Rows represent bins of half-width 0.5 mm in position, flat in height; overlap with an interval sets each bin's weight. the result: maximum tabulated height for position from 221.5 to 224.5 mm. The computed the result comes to 3.141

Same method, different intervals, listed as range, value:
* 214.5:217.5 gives 4.607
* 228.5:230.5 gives 3.747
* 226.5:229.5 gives 3.67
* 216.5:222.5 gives 4.256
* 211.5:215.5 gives 5.421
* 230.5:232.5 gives 4.176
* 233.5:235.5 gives 4.766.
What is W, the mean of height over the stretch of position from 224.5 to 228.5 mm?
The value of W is 3.08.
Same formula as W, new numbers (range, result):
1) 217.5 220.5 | 3.56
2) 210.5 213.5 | 5.46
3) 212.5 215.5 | 4.86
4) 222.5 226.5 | 3.01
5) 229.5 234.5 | 4.14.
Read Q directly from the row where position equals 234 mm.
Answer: 4.625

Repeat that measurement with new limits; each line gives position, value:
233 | 4.135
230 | 3.747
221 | 3.104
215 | 4.563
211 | 5.806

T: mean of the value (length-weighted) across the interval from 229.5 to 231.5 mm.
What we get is 3.89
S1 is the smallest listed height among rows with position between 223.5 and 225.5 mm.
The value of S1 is 3.011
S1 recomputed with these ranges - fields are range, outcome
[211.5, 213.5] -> 5.166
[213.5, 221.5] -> 3.104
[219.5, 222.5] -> 2.815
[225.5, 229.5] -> 2.982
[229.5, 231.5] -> 3.747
